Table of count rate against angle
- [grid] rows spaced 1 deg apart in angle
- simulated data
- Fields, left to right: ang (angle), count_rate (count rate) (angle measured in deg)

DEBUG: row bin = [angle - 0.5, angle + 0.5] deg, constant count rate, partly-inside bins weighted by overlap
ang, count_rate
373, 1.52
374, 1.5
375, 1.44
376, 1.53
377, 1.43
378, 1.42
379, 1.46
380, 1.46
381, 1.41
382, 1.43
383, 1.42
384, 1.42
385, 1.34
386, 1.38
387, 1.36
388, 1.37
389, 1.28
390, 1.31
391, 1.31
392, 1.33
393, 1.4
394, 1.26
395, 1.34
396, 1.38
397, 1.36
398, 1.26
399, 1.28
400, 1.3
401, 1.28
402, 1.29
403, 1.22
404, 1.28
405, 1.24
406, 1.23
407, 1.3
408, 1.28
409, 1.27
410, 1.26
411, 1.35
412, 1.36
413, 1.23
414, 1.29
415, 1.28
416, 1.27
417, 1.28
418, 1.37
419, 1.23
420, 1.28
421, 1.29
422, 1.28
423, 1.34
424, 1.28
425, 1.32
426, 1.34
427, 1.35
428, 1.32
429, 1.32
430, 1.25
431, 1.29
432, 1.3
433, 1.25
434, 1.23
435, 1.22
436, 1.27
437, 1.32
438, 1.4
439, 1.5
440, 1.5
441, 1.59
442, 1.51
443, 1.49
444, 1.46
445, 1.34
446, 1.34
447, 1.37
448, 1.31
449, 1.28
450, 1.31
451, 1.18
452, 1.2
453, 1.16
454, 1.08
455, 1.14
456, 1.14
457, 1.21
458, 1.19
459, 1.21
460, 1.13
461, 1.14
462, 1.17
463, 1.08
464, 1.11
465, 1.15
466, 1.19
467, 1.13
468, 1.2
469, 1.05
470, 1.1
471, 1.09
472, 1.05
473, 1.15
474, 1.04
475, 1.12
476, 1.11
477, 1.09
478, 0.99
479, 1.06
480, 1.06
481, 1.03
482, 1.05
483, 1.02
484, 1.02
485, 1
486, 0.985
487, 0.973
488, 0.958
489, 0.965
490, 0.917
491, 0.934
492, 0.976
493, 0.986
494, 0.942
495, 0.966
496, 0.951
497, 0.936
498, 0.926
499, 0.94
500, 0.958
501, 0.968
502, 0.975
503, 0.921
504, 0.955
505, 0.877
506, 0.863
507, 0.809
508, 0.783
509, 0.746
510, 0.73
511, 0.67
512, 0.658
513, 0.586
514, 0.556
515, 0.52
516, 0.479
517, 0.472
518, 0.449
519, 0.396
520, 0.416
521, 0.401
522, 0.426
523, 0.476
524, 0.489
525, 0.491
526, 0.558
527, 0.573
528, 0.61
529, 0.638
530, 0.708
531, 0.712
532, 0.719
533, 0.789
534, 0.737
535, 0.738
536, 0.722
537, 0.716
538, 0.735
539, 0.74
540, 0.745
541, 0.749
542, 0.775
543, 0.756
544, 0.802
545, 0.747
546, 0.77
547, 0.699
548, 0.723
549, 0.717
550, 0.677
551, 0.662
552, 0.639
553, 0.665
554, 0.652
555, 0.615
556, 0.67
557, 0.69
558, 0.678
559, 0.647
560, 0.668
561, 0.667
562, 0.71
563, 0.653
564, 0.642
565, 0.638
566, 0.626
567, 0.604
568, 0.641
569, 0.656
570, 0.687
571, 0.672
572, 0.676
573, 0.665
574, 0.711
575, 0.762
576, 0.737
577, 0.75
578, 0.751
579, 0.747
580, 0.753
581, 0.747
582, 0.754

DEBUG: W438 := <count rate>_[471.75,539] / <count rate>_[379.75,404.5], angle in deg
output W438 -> 0.6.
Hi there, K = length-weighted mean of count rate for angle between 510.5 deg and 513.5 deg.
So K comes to 0.638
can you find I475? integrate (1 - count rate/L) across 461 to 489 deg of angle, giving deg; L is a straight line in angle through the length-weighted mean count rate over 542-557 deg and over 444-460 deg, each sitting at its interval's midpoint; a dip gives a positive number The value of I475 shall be 0.9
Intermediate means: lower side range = 1.23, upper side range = 0.702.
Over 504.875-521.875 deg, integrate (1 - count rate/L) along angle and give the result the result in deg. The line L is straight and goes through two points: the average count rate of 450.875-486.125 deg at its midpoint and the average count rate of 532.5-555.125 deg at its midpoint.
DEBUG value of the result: 5.41 deg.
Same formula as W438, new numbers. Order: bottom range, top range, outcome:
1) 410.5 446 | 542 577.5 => 0.51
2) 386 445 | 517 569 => 0.49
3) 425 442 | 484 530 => 0.56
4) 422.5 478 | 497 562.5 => 0.56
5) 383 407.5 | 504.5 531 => 0.45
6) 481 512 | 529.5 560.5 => 0.77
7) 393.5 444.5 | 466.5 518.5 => 0.70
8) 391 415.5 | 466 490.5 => 0.81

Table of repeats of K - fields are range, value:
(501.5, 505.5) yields 0.932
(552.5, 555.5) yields 0.644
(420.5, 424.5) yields 1.3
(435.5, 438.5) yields 1.33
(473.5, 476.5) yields 1.09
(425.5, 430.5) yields 1.32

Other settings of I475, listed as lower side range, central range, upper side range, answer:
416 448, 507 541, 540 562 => 9.0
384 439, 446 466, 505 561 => -2.3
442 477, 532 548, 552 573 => 0.6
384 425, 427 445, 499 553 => -3.5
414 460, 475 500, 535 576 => 1.2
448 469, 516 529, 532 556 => 5.4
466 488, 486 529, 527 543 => 7.3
